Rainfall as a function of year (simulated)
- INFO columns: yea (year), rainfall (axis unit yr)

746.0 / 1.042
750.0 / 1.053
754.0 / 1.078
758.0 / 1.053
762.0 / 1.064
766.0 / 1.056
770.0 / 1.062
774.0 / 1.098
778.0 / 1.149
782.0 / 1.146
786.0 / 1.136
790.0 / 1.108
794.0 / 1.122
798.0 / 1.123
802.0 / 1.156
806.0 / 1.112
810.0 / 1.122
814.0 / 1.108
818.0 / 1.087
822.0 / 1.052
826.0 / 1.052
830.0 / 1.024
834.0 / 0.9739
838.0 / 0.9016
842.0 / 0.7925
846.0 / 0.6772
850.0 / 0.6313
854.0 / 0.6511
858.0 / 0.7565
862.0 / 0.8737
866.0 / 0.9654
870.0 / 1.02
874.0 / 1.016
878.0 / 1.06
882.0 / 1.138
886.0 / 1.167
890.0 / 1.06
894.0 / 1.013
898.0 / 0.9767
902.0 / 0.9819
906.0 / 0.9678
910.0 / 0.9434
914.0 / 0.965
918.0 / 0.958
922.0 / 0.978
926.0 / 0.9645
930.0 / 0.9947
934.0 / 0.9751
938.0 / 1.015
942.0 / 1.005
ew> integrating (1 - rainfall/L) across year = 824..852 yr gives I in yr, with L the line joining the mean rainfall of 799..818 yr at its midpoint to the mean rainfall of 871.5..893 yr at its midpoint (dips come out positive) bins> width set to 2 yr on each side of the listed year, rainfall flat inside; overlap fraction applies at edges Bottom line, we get 6.11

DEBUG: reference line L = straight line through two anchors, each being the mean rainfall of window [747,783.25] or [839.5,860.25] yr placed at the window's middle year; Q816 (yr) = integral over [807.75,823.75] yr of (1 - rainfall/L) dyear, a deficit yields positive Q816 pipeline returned -4.4 yr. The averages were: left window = 1.08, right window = 0.709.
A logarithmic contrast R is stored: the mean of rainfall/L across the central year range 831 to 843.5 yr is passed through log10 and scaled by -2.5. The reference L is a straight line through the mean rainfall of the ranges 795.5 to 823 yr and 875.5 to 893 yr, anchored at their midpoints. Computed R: 0.22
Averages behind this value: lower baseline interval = 1.11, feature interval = 0.904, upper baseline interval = 1.1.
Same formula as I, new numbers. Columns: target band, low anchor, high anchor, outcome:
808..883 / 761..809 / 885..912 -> 8.40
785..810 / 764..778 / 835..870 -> -3.41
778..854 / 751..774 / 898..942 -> 1.81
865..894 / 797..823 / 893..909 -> -1.44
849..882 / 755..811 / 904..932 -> 4.03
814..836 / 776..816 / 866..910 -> 1.08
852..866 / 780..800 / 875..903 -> 3.75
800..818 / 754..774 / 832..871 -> -3.50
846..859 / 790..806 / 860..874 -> 4.21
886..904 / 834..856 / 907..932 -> -2.62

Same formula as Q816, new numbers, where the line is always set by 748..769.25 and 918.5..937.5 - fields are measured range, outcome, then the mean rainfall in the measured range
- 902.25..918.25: 0.4 yr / 0.961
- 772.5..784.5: -0.9 yr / 1.13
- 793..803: -0.9 yr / 1.13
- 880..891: -1.4 yr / 1.13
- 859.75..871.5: 0.7 yr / 0.946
